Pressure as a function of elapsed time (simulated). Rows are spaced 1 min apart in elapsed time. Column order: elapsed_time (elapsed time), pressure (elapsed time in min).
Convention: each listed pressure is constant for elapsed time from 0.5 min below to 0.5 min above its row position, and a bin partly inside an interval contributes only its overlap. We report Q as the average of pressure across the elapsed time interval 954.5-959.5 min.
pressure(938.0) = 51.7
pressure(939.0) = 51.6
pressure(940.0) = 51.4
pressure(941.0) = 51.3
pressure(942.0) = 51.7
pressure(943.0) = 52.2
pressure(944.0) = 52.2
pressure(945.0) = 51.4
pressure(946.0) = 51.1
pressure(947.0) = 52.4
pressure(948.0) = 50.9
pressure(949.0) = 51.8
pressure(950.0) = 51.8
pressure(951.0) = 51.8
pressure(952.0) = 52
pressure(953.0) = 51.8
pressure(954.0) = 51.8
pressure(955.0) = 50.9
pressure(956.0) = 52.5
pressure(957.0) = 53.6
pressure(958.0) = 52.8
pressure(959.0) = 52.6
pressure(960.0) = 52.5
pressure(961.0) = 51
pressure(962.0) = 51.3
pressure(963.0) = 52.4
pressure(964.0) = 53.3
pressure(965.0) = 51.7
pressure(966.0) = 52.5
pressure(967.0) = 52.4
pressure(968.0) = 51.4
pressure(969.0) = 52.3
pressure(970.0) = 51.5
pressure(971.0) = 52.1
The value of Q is 52.5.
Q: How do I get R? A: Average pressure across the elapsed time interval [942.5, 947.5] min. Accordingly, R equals 51.9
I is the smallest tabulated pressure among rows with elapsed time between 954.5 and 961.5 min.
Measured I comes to 50.9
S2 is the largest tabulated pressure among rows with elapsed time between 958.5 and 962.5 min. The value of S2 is 52.6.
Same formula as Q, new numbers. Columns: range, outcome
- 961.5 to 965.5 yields 52.2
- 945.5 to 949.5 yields 51.5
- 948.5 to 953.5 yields 51.8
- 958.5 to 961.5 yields 52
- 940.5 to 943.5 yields 51.7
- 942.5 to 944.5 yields 52.2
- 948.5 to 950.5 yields 51.8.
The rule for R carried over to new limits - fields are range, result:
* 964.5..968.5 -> 52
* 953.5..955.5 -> 51.3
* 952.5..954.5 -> 51.8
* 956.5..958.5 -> 53.2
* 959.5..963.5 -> 51.8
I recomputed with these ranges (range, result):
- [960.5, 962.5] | 51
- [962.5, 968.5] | 51.4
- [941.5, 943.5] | 51.7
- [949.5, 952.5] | 51.8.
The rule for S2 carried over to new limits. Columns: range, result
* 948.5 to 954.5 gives 52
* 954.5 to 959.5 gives 53.6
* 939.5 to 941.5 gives 51.4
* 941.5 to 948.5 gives 52.4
